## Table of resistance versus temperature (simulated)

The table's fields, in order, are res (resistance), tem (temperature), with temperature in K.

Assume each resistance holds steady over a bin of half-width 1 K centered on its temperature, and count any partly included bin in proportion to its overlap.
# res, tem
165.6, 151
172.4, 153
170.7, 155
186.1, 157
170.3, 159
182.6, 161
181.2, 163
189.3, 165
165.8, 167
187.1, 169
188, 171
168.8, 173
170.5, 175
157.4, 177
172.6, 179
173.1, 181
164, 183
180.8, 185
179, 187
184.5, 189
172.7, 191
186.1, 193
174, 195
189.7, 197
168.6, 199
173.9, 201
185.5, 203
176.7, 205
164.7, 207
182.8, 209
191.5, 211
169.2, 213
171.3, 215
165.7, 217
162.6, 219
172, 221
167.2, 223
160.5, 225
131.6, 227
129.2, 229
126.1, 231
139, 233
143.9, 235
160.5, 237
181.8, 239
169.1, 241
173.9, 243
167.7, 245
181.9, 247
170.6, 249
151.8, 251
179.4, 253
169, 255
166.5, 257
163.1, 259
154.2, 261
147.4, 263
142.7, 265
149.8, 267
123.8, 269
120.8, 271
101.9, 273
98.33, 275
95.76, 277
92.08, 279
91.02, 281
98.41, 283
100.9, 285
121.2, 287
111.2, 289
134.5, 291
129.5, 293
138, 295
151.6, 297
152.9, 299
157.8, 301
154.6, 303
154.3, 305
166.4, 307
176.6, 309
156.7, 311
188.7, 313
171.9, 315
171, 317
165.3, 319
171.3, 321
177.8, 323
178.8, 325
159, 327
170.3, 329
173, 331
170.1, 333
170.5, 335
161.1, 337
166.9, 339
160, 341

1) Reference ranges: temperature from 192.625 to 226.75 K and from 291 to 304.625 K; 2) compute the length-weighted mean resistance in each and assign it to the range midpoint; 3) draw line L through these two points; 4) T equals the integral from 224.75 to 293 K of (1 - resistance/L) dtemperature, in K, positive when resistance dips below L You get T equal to 8.4 K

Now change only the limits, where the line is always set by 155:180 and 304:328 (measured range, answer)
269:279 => 3.9 K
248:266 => 1.2 K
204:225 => 0.3 K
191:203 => -0.2 K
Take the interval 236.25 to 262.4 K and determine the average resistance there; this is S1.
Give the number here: 168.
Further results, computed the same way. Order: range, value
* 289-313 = 152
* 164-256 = 169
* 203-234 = 161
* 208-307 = 147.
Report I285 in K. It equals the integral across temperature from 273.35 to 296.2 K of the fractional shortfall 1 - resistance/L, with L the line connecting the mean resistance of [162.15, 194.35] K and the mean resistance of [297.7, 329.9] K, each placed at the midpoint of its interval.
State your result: 7.9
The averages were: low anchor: 176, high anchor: 167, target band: 110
